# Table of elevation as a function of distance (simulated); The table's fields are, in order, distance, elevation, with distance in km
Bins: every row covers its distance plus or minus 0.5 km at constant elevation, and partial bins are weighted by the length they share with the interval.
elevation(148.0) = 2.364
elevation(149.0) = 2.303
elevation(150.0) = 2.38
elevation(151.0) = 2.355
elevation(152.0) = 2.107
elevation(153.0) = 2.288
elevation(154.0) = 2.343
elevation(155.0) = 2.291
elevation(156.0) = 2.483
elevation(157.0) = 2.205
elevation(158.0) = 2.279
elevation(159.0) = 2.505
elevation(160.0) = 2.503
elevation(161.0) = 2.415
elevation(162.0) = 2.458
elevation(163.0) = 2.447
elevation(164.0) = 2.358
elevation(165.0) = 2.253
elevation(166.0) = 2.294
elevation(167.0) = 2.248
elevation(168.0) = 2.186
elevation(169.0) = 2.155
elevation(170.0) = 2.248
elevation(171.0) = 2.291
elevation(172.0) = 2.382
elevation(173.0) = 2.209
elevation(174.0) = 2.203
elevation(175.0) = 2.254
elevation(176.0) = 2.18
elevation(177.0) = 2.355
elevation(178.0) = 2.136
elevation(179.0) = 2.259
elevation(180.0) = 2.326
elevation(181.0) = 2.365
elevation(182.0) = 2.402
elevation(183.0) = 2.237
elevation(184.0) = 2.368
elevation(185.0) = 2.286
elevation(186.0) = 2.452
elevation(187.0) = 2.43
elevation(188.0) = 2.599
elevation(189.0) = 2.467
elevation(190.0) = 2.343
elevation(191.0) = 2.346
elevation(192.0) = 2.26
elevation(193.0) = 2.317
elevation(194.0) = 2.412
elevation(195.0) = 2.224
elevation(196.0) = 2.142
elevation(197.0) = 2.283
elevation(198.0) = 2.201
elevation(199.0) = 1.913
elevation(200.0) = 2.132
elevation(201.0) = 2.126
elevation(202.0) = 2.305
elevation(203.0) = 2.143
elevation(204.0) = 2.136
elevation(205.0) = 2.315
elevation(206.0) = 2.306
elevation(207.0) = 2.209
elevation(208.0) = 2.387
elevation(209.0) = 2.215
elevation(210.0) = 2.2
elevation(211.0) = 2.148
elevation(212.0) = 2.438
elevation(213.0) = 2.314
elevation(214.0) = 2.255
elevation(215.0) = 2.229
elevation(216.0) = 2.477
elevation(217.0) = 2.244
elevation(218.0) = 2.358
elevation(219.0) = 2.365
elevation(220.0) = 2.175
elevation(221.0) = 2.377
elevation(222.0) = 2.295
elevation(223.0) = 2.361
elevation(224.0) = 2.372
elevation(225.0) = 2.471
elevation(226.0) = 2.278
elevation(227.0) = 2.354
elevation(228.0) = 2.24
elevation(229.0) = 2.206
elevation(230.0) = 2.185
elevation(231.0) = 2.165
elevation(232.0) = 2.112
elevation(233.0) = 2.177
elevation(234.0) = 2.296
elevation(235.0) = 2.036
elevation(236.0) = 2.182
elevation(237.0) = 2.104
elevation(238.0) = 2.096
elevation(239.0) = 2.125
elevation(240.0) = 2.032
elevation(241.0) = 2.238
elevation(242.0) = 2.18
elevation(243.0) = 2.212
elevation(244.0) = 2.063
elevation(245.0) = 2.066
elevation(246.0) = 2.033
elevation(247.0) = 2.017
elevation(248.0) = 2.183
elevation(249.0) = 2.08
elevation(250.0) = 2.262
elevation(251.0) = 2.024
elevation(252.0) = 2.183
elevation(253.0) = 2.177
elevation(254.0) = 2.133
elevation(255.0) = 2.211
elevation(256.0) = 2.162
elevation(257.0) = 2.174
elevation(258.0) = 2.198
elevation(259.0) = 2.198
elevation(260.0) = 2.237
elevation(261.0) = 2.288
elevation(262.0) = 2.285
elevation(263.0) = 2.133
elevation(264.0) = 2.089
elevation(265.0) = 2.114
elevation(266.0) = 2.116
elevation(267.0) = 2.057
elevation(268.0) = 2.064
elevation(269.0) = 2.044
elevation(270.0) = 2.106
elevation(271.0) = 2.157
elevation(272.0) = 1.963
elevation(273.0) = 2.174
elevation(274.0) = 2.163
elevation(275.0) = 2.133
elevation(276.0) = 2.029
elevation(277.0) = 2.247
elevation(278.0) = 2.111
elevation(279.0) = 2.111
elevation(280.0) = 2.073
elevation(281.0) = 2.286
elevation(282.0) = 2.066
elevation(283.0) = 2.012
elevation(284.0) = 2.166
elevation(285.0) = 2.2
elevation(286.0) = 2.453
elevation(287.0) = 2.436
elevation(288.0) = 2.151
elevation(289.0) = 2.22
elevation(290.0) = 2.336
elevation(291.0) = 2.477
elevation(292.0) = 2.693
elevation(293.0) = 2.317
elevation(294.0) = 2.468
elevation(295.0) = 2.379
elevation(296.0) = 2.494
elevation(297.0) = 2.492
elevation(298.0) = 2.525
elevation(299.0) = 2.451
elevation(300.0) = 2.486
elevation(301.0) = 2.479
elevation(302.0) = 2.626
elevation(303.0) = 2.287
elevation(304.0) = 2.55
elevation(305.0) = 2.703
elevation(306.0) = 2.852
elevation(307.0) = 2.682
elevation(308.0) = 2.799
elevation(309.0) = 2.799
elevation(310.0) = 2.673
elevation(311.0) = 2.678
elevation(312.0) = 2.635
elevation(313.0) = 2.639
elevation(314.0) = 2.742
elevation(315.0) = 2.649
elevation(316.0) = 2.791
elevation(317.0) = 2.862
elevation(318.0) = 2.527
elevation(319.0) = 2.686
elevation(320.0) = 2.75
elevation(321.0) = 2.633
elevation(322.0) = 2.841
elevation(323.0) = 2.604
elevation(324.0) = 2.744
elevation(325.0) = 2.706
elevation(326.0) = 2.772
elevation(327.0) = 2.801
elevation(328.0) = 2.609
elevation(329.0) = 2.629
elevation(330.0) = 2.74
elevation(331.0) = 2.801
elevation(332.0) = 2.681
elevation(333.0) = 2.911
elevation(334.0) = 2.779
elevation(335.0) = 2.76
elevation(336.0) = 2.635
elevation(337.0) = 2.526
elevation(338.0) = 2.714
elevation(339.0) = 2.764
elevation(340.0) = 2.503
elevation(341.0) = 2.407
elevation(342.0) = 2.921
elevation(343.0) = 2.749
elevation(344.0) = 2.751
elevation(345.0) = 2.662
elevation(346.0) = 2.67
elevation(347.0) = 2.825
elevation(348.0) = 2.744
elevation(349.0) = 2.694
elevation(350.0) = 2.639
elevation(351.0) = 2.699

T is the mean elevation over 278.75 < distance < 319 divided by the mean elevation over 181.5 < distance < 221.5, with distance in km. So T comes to 1.09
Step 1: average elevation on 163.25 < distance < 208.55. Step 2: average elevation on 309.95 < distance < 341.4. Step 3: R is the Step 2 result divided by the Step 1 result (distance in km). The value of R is 1.18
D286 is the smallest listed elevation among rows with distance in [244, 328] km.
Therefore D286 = 1.963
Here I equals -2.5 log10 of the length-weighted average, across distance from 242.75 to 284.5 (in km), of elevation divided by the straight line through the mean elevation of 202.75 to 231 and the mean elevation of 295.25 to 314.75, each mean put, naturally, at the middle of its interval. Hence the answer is 0.153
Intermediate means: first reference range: 2.29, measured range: 2.13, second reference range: 2.61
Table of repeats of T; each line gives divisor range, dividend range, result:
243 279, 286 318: 1.20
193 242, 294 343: 1.19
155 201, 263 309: 1.00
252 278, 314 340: 1.26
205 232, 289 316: 1.12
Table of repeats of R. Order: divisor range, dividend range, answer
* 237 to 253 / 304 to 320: 1.28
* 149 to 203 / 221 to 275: 0.94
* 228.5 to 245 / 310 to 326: 1.26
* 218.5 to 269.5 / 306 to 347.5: 1.24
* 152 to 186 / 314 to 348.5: 1.17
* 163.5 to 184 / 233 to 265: 0.95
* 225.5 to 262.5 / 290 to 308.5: 1.17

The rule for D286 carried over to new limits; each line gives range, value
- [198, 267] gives 1.913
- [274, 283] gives 2.012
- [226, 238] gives 2.036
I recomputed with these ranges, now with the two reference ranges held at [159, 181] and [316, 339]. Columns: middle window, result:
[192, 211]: 0.08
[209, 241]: 0.09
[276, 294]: 0.16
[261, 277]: 0.21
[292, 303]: 0.07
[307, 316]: -0.01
